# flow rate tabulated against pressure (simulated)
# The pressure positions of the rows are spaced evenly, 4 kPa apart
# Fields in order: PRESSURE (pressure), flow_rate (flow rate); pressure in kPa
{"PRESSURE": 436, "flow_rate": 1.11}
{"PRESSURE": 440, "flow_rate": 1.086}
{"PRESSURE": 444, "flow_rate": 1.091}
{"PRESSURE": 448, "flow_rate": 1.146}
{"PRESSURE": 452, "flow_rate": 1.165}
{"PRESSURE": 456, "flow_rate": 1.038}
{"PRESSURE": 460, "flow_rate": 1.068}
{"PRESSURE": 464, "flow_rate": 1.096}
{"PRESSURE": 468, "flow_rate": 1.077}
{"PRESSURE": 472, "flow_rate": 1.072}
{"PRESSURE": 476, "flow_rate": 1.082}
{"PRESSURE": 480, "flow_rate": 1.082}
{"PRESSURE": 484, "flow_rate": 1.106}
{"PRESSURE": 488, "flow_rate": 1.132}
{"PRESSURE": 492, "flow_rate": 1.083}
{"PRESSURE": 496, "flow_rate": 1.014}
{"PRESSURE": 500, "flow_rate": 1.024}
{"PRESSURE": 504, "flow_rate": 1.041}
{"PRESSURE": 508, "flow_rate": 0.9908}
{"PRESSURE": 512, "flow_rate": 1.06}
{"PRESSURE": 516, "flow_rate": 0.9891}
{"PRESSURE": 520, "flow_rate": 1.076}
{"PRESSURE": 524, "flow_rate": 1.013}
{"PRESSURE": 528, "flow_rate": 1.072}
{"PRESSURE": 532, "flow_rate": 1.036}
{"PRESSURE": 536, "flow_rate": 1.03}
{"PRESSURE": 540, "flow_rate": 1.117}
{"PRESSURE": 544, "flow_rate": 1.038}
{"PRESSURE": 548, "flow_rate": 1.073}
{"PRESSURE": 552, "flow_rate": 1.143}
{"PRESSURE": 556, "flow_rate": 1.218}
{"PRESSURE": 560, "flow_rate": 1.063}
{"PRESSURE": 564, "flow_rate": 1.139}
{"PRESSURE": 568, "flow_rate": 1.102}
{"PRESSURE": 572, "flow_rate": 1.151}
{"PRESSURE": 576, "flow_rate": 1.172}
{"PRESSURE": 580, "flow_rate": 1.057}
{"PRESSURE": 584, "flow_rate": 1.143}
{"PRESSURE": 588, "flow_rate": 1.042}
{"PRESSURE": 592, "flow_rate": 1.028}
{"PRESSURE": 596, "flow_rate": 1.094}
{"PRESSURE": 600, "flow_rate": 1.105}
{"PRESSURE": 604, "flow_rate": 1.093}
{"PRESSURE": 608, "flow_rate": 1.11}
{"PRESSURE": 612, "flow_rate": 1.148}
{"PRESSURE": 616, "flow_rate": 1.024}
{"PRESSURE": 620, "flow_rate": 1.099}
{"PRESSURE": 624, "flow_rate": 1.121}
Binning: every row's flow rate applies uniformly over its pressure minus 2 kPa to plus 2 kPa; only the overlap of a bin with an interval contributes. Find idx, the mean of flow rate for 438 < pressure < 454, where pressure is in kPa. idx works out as 1.12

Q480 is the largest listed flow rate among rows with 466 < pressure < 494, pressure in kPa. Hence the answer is 1.132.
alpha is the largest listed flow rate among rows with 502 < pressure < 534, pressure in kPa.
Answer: 1.076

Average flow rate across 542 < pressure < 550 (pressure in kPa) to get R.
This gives 1.06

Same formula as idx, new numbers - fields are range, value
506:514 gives 1.03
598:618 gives 1.1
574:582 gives 1.11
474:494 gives 1.1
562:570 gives 1.12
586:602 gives 1.07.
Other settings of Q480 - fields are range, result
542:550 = 1.073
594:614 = 1.148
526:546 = 1.117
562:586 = 1.172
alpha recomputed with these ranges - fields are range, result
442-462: 1.165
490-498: 1.083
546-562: 1.218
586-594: 1.042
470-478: 1.082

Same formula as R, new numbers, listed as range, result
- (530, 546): 1.06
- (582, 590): 1.09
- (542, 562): 1.11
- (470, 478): 1.08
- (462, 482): 1.08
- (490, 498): 1.05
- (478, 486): 1.09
